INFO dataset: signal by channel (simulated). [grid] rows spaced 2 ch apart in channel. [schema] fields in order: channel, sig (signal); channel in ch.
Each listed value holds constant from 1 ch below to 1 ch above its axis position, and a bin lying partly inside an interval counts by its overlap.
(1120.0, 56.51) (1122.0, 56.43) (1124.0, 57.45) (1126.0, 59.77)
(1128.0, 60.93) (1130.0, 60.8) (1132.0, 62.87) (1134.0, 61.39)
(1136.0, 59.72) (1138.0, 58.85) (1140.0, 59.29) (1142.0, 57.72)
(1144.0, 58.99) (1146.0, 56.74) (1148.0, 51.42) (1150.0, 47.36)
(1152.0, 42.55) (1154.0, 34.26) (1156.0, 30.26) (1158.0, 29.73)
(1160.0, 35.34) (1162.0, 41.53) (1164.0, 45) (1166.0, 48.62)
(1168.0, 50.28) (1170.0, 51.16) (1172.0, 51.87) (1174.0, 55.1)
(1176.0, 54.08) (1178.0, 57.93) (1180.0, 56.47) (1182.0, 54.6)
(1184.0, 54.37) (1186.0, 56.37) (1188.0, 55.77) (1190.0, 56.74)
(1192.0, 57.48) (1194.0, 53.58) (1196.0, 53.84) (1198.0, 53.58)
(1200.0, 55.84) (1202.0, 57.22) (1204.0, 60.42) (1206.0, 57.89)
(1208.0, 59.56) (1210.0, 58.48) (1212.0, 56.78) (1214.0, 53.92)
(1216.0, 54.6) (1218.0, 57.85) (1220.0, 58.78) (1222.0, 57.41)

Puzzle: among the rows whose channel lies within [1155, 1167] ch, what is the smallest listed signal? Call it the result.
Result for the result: 29.73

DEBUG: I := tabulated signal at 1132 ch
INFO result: 62.87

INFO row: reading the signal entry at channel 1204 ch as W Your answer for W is 60.42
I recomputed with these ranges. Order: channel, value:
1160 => 35.34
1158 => 29.73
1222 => 57.41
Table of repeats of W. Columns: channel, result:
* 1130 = 60.8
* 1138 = 58.85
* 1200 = 55.84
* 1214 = 53.92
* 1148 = 51.42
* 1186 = 56.37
